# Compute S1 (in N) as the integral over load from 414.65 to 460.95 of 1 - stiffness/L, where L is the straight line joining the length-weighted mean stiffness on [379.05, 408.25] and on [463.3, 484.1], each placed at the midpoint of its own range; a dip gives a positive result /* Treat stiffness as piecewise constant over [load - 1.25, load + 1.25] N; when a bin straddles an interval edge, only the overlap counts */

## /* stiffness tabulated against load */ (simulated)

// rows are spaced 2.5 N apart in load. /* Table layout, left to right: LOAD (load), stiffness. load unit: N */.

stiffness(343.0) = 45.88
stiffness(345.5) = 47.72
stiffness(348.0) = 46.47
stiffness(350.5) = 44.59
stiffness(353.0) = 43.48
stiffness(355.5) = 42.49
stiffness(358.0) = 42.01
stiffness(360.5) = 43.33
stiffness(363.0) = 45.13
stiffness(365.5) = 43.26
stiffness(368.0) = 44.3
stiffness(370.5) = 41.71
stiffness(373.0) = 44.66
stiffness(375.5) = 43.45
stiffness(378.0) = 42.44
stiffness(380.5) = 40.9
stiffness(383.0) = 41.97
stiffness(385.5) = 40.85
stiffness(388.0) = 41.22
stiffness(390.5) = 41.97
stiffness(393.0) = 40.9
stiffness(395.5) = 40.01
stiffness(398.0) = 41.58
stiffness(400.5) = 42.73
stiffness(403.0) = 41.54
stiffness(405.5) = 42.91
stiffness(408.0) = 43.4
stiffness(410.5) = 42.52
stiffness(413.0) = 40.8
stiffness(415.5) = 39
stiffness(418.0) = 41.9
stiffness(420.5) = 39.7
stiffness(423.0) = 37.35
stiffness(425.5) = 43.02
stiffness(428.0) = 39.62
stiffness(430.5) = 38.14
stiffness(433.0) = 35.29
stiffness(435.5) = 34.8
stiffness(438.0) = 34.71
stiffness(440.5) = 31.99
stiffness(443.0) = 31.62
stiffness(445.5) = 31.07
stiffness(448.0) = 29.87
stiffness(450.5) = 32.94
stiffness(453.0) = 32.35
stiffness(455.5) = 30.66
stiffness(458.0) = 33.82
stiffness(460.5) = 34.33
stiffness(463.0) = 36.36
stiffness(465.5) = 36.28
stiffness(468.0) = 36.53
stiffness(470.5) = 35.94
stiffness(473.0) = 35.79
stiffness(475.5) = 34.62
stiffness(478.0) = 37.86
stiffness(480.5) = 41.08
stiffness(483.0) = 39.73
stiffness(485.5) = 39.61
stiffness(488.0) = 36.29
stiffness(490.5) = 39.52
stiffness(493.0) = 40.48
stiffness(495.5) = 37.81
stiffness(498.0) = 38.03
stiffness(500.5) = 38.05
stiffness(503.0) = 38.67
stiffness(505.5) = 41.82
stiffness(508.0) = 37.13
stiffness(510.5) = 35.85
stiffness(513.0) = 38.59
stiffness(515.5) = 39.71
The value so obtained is 4.54 N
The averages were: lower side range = 41.6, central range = 35.4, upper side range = 37.2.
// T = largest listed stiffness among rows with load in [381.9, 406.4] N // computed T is 42.91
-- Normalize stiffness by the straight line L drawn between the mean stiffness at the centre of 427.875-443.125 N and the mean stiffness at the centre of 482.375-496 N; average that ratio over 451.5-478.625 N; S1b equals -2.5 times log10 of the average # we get 0.07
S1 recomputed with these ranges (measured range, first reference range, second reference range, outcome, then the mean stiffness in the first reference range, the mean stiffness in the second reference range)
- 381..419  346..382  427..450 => -2.6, 43.5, 34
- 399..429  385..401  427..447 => -2.5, 41.3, 34.5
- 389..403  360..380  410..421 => 0.2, 43.4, 40.7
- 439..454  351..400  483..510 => 3.2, 42.4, 38.7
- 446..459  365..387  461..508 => 2.5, 42.6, 37.9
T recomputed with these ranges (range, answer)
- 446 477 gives 36.53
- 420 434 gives 43.02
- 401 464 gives 43.4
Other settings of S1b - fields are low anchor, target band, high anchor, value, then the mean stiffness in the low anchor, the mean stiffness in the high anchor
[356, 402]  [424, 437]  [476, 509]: 0.07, 42.4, 38.8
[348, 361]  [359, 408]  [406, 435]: -0.01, 43.5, 40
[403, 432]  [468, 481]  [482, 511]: 0.07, 40.7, 38.6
